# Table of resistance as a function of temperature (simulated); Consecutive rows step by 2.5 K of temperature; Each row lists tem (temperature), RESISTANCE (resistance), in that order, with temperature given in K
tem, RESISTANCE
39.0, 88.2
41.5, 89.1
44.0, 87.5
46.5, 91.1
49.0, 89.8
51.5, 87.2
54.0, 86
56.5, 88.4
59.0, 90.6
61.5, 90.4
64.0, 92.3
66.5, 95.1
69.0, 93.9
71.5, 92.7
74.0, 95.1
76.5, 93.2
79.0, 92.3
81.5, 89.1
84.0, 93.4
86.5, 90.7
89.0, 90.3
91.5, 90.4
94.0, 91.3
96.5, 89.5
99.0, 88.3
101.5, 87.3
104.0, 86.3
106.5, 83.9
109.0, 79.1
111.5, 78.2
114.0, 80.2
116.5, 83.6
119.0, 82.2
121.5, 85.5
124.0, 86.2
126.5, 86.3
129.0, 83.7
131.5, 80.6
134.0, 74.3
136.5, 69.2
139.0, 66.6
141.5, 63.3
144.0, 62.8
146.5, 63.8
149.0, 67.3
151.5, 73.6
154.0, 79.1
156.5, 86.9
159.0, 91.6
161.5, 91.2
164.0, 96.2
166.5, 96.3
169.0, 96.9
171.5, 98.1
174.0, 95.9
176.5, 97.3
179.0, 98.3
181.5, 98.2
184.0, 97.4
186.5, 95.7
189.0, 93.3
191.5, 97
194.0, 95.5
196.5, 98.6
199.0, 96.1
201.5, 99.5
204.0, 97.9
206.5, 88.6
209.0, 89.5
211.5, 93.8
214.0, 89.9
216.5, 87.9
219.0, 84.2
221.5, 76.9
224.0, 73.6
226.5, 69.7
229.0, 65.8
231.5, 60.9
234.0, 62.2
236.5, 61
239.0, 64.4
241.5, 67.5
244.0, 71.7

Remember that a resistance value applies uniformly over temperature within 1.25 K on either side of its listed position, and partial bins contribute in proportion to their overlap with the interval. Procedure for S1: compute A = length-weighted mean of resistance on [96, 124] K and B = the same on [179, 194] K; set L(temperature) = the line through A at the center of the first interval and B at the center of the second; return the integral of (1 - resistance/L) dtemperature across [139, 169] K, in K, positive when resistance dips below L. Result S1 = 3.89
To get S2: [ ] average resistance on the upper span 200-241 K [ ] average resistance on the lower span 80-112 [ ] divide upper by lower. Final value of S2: 0.9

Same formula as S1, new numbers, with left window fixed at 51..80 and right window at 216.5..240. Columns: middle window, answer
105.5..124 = 0.6 K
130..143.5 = 1.9 K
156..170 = -2.7 K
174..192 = -4.9 K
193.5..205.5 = -3.9 K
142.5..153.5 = 1.8 K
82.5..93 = -0.3 K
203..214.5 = -3.1 K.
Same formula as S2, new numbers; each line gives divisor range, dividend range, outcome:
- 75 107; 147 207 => 1.03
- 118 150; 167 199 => 1.30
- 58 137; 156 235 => 1.03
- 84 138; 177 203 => 1.15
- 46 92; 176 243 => 0.93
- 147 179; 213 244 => 0.81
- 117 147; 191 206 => 1.28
